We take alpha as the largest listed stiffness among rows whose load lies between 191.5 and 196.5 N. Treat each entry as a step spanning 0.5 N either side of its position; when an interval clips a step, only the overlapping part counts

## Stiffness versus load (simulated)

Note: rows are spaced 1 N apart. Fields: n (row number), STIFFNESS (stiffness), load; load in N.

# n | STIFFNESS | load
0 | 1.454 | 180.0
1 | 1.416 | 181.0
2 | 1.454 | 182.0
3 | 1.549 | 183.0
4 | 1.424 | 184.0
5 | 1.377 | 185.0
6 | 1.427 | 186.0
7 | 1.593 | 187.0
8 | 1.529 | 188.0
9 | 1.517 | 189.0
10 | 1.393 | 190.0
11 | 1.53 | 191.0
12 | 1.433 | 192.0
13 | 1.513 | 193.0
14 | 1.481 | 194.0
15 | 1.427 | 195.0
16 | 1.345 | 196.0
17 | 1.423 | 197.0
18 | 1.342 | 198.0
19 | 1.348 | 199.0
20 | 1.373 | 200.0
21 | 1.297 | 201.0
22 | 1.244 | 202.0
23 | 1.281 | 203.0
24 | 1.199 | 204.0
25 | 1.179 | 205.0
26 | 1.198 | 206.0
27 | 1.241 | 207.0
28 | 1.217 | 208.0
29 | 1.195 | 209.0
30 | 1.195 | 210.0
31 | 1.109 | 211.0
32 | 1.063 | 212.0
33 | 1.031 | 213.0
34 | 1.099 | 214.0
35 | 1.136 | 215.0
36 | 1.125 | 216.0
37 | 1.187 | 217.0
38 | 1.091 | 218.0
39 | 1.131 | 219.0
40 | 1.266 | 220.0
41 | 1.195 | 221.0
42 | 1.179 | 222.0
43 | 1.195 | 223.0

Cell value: 1.513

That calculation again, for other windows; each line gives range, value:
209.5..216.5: 1.195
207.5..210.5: 1.217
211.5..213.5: 1.063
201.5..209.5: 1.281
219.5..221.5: 1.266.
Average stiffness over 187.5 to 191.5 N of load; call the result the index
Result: 1.49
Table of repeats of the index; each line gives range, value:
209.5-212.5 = 1.12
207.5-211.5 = 1.18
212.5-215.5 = 1.09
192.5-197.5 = 1.44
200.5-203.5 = 1.27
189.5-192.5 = 1.45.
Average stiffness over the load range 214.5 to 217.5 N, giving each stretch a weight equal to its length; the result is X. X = 1.15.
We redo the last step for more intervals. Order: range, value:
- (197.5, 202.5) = 1.32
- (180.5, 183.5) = 1.47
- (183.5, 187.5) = 1.46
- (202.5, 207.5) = 1.22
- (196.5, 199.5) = 1.37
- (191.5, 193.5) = 1.47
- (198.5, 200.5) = 1.36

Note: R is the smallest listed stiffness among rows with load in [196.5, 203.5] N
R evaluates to 1.244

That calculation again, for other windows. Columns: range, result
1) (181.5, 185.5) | 1.377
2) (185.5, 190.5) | 1.393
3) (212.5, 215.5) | 1.031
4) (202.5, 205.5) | 1.179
